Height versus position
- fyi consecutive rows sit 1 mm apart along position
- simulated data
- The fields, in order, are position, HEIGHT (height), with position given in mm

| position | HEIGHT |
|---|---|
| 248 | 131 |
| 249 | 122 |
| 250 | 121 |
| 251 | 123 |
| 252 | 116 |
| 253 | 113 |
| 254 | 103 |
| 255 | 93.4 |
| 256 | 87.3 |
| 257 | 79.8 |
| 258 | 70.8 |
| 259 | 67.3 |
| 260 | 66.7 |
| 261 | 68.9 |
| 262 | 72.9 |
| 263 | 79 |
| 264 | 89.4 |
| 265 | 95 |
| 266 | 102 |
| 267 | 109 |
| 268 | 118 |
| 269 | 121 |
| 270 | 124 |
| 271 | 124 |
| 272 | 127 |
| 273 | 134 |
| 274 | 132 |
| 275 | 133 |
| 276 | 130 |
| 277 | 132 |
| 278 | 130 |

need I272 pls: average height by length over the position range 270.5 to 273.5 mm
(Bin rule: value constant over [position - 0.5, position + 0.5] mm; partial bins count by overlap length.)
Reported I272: 128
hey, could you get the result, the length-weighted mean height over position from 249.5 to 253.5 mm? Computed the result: 118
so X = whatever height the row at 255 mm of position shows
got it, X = 93.4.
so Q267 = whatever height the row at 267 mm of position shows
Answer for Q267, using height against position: 109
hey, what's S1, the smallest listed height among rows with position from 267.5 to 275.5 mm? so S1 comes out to 118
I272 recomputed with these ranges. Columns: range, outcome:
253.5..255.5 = 98.2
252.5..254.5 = 108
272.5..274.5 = 133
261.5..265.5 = 84.1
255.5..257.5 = 83.5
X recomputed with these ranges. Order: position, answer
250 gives 121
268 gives 118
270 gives 124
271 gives 124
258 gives 70.8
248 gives 131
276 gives 130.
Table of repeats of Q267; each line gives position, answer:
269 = 121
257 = 79.8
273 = 134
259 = 67.3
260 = 66.7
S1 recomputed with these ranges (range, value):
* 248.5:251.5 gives 121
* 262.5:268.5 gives 79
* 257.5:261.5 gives 66.7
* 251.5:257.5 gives 79.8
